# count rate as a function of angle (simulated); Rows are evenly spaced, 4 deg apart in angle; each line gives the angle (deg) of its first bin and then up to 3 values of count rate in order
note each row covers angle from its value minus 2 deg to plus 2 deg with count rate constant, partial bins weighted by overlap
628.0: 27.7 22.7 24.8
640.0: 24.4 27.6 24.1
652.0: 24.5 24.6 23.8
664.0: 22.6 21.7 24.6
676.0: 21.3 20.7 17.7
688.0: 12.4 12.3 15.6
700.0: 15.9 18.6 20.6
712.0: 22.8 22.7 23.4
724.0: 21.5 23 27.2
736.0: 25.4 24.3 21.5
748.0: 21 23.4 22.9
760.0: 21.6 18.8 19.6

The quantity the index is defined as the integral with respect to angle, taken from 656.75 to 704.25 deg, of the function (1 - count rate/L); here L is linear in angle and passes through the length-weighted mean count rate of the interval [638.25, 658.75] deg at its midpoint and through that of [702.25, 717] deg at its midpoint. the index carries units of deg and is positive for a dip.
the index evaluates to 8.2 deg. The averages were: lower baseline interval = 25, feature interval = 19.1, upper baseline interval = 21.1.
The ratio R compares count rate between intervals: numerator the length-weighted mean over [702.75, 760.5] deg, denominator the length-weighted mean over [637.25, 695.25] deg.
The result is 1.06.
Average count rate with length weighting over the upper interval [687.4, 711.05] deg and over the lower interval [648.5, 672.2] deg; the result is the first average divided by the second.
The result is 0.70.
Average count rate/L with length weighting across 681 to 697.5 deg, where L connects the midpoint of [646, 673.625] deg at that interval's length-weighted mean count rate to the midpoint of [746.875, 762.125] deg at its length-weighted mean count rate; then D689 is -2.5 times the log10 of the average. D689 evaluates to 0.49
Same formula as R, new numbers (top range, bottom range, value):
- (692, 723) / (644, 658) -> 0.78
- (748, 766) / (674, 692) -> 1.24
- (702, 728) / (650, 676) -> 0.93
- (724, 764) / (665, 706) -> 1.27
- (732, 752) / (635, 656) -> 0.94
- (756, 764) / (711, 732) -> 0.92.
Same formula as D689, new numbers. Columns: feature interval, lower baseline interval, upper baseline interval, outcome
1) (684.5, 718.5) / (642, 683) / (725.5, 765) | 0.29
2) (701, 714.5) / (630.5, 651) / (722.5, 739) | 0.20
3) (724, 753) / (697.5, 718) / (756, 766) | -0.15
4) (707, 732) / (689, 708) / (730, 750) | -0.15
